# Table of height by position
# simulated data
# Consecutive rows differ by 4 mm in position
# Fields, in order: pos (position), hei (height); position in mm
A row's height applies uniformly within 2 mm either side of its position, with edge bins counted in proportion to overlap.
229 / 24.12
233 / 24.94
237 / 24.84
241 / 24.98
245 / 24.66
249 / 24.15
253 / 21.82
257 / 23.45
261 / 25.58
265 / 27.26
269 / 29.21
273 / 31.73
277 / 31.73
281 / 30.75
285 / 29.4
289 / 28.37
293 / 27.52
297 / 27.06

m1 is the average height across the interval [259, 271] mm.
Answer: 27.4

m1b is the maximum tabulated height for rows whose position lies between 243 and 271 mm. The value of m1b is 29.21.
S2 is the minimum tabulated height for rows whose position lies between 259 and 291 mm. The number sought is 25.58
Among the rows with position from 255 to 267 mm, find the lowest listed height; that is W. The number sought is 23.45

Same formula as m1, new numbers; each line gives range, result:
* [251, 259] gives 22.6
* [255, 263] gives 24.5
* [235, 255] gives 24.1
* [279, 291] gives 29.5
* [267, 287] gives 30.6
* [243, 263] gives 23.9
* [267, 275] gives 30.5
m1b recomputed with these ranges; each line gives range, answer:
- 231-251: 24.98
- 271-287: 31.73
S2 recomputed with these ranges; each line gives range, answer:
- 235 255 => 21.82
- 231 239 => 24.84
